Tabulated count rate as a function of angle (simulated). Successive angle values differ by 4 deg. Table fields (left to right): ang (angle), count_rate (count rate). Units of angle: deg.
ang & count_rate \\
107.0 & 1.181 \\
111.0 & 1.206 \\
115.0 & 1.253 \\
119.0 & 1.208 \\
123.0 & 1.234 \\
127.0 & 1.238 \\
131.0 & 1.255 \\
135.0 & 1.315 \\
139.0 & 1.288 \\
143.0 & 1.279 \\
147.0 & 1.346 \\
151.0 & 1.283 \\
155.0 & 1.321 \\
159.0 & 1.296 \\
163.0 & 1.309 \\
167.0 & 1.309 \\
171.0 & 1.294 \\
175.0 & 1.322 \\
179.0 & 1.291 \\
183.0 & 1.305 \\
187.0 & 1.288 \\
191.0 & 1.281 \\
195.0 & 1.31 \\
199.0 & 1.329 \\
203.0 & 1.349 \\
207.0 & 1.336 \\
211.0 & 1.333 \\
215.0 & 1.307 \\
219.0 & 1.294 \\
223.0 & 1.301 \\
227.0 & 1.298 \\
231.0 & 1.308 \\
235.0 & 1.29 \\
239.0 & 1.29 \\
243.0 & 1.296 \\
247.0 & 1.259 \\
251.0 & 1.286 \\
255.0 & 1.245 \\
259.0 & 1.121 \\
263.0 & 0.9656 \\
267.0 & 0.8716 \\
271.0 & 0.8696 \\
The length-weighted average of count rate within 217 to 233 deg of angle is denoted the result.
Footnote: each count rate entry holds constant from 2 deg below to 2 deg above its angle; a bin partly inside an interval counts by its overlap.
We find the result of 1.3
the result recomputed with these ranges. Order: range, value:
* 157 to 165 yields 1.3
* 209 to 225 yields 1.31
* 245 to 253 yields 1.27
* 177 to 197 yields 1.29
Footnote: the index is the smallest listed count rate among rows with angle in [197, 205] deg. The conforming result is 1.329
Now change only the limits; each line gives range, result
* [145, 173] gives 1.283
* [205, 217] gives 1.307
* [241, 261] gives 1.121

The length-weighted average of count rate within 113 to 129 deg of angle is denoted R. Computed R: 1.23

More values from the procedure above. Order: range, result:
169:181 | 1.3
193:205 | 1.33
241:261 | 1.24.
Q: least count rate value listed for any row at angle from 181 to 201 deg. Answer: 1.281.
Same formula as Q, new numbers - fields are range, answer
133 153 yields 1.279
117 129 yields 1.208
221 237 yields 1.29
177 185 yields 1.291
